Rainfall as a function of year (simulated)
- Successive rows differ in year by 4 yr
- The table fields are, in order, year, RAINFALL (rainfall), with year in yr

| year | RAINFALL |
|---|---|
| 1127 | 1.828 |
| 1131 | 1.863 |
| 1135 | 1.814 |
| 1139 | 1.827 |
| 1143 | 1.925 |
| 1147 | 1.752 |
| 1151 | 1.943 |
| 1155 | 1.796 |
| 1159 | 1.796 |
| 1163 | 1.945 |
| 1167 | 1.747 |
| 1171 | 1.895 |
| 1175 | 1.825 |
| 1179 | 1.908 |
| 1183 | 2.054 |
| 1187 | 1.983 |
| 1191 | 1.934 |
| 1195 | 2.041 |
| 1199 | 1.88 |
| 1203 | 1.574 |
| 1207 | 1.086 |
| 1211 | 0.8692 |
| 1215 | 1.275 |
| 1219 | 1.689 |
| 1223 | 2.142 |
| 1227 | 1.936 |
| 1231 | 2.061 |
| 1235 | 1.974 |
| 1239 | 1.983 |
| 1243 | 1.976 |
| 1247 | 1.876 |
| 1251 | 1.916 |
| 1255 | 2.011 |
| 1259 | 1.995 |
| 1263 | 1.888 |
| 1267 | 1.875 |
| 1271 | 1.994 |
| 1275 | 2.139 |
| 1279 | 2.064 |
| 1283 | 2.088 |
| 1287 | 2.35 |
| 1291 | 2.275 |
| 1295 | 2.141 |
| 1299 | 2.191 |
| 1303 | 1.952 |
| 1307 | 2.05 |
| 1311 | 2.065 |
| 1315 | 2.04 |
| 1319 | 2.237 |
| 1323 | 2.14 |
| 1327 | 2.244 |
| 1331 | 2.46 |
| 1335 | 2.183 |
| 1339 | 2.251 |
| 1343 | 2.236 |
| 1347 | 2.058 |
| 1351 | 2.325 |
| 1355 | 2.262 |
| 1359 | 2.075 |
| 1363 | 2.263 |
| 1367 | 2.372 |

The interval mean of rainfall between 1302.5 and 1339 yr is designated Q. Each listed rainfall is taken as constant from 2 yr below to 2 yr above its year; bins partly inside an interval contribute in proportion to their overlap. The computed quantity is 2.17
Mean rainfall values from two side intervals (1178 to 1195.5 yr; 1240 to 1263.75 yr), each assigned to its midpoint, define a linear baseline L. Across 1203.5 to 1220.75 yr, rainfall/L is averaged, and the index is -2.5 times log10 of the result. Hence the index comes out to 0.49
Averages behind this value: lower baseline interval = 1.98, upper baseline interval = 1.95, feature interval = 1.25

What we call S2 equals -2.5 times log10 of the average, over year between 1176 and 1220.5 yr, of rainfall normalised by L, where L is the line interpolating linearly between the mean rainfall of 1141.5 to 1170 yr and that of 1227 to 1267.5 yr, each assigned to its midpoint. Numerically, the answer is 0.139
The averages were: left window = 1.84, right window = 1.96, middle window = 1.67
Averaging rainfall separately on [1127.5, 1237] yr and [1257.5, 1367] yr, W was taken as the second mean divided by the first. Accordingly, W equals 1.19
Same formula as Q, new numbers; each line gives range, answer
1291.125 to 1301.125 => 2.18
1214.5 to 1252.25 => 1.91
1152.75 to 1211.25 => 1.78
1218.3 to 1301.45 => 2.03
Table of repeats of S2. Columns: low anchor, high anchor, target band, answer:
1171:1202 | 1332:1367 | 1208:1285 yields 0.095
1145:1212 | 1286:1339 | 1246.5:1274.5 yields 0.040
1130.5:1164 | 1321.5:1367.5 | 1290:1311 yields 0.020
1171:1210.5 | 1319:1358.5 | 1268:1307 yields -0.024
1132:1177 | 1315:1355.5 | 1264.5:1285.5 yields 0.034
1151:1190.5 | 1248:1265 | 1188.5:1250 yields 0.097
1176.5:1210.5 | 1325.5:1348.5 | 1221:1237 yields -0.080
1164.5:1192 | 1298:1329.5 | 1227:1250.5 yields 0.018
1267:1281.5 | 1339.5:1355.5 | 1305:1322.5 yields 0.018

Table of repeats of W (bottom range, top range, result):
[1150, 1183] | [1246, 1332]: 1.12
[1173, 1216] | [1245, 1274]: 1.15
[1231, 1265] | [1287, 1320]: 1.09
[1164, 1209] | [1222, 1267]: 1.09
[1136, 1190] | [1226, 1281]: 1.05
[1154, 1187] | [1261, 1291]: 1.10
